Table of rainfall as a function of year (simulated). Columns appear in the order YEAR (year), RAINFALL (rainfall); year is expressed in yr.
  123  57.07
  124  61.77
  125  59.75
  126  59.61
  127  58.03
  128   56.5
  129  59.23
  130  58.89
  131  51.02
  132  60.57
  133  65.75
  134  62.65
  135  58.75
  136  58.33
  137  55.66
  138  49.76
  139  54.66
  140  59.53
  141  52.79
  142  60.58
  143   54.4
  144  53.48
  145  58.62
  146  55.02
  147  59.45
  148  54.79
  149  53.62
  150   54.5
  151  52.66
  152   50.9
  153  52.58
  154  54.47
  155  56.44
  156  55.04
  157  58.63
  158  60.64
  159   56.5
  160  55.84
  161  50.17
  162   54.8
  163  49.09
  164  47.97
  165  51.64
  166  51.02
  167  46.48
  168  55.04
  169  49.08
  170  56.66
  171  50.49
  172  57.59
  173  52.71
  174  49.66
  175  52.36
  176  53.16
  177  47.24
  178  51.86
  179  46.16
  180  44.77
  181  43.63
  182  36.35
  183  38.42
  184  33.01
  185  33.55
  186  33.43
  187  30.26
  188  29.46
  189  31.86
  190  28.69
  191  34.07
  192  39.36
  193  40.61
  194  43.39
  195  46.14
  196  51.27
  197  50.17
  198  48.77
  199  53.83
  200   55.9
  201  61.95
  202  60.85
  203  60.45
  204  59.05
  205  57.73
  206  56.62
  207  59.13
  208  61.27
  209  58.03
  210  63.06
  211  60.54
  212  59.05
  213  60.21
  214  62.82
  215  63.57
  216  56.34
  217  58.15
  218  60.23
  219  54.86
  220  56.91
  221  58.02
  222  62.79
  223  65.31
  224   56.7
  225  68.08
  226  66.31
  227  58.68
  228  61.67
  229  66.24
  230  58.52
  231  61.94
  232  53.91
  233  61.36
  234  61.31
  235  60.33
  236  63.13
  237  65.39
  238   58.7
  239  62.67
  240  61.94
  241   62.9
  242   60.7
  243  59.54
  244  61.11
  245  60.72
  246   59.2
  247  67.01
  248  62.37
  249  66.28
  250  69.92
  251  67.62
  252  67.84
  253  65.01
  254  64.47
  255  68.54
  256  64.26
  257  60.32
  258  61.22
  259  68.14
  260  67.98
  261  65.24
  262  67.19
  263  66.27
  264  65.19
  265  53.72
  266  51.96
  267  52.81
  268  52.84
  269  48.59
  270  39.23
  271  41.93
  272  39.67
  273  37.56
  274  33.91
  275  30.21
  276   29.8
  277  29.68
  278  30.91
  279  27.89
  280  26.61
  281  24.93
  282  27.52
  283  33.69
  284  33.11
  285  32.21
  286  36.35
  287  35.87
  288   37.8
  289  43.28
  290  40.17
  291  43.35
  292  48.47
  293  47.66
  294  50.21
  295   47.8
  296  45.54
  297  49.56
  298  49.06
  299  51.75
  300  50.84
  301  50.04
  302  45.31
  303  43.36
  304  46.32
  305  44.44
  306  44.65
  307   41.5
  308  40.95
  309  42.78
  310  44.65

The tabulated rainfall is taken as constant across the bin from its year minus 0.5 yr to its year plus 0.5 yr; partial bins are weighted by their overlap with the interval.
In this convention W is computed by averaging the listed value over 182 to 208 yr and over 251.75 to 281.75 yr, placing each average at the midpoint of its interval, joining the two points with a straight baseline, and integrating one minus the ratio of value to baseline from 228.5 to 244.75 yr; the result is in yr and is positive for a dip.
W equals -4.5 yr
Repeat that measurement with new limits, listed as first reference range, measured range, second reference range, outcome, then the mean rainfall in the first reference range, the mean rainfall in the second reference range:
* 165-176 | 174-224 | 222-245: 5.4 yr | 52.1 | 61.7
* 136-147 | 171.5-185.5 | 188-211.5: 1.9 yr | 55.8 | 51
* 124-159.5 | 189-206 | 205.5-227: 2.9 yr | 56.8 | 60.3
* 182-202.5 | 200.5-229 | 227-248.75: -5.0 yr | 42.1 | 61.5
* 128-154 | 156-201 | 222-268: 8.9 yr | 56.3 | 62.6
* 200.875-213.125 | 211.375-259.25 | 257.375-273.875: -4.1 yr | 59.8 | 54.5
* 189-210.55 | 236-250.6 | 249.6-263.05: 0.0 yr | 51.5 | 66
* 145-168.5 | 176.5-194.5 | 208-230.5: 6.0 yr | 53.9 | 60.7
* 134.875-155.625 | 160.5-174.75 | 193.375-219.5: 1.1 yr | 55.2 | 57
